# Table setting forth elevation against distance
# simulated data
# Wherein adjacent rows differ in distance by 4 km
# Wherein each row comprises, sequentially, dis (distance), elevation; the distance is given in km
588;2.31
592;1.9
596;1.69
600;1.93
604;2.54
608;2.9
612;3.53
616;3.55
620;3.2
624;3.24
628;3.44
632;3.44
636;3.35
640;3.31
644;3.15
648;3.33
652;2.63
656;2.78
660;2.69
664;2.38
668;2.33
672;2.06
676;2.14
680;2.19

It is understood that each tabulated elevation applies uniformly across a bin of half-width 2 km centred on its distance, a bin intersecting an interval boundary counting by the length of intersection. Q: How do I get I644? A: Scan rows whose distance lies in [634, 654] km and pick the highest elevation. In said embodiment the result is 3.35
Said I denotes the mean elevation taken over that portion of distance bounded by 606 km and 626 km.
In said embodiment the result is 3.28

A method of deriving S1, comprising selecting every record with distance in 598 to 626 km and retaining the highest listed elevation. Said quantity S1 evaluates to 3.55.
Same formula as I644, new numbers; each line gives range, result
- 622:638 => 3.44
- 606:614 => 3.53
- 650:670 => 2.78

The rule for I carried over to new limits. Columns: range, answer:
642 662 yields 2.92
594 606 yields 2.05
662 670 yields 2.35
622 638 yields 3.37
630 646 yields 3.31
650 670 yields 2.56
